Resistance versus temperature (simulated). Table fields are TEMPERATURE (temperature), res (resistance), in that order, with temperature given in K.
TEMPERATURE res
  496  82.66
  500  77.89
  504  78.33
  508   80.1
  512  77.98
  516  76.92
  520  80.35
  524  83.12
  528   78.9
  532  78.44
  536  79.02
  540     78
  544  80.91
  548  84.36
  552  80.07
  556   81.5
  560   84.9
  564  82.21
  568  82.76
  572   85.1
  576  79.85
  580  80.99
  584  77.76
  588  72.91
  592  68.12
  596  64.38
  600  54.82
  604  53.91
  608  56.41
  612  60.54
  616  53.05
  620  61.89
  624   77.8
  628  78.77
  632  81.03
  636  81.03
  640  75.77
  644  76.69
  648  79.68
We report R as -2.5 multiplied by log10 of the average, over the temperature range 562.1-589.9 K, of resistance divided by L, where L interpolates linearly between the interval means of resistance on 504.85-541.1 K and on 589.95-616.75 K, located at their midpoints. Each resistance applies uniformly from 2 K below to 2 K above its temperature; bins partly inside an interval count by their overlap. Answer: -0.21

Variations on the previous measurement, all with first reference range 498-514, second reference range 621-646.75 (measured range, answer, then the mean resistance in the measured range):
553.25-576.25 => -0.062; 82.9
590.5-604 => 0.269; 61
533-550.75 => -0.028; 80.4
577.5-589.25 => 0.008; 77.6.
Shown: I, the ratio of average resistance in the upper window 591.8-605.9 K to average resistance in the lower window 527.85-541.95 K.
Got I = 0.76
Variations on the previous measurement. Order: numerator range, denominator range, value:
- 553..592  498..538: 1.01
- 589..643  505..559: 0.84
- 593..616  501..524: 0.73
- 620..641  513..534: 0.97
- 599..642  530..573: 0.82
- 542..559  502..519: 1.04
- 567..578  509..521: 1.05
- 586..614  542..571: 0.75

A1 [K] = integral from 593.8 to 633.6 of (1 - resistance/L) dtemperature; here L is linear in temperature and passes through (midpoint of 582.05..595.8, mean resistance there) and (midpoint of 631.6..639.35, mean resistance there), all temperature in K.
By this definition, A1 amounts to 6.40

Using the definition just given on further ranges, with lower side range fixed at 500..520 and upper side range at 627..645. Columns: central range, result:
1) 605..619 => 3.9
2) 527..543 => 0.0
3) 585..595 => 1.0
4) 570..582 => -0.5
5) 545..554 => -0.4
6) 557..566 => -0.5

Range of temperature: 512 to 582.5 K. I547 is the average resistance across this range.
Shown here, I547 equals 80.9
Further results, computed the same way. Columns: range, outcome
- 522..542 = 79.5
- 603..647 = 69.4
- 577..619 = 64.6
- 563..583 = 82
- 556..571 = 83.2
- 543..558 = 81.8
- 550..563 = 82.2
